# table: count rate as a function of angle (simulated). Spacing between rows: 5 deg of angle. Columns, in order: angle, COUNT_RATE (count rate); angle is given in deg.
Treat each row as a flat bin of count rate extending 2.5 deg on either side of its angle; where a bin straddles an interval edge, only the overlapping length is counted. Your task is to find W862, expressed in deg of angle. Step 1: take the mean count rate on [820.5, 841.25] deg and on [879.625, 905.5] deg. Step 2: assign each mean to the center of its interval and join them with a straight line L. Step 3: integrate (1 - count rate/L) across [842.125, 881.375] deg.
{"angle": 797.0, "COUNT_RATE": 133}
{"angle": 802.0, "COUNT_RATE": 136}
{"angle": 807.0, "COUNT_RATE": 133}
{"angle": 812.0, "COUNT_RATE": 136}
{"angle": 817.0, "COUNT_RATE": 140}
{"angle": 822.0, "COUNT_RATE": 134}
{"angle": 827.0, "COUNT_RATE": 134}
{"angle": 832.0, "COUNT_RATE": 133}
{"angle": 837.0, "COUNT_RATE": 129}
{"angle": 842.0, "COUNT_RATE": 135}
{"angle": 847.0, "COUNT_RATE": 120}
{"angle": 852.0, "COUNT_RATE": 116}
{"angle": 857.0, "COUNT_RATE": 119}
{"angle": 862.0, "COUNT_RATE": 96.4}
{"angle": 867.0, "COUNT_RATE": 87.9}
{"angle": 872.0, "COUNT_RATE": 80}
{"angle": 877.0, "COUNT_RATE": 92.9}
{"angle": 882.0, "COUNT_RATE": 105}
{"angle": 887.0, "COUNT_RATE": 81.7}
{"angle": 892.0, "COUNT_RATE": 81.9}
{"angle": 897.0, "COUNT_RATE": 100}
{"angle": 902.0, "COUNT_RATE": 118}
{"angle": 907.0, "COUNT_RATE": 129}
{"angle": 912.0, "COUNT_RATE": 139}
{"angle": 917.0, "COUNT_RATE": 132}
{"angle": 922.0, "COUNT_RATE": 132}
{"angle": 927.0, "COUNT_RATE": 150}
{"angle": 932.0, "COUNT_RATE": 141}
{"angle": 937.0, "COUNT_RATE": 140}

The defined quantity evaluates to 4.1 deg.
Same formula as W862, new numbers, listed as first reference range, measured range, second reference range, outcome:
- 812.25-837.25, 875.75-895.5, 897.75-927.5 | 6.1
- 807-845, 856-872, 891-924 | 4.0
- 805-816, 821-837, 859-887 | -1.4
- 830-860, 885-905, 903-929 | 5.4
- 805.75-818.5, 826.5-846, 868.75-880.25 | -2.4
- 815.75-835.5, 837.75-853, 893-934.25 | 0.9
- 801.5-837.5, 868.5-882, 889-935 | 4.0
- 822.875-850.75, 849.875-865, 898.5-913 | 2.2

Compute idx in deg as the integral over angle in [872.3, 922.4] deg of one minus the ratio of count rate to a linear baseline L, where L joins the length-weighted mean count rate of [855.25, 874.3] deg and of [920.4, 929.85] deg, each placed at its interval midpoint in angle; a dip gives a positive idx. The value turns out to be 5.0 deg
